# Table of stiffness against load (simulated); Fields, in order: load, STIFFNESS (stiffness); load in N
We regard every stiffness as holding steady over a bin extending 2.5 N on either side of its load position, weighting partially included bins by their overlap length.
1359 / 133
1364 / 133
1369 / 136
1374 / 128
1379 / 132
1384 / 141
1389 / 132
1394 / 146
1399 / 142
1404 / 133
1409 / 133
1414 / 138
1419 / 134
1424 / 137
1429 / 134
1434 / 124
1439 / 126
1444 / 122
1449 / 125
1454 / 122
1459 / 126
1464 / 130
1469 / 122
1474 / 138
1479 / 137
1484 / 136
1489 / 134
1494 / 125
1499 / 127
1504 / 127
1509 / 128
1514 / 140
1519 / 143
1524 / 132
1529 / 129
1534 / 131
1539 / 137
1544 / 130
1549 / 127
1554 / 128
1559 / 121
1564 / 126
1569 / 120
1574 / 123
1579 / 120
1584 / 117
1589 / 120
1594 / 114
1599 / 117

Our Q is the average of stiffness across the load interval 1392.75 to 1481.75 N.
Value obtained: 131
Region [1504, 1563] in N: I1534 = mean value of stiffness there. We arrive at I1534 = 131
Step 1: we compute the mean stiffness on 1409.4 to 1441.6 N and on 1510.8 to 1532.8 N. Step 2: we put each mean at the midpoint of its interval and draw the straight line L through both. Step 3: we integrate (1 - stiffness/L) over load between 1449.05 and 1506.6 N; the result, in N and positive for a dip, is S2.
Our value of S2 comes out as 2.02 N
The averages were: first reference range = 132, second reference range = 135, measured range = 129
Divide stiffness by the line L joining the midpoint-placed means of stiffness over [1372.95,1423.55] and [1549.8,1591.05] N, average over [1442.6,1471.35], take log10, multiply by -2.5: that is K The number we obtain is 0.06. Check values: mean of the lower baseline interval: 136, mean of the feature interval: 125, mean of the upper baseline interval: 122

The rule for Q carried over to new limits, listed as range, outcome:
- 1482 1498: 131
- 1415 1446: 130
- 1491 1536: 131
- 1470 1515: 132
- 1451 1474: 126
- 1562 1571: 123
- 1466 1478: 131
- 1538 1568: 127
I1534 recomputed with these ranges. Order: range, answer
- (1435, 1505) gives 128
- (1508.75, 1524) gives 138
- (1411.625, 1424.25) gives 136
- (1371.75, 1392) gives 134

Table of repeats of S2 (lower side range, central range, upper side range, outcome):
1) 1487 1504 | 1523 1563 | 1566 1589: -1.81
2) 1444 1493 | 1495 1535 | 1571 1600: -2.17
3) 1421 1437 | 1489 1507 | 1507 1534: 0.82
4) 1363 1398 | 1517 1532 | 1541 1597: -1.03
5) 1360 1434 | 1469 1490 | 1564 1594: -1.05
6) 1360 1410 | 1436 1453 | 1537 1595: 0.98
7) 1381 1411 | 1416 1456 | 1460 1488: 2.02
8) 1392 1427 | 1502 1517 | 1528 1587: -0.32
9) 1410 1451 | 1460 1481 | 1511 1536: 0.16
